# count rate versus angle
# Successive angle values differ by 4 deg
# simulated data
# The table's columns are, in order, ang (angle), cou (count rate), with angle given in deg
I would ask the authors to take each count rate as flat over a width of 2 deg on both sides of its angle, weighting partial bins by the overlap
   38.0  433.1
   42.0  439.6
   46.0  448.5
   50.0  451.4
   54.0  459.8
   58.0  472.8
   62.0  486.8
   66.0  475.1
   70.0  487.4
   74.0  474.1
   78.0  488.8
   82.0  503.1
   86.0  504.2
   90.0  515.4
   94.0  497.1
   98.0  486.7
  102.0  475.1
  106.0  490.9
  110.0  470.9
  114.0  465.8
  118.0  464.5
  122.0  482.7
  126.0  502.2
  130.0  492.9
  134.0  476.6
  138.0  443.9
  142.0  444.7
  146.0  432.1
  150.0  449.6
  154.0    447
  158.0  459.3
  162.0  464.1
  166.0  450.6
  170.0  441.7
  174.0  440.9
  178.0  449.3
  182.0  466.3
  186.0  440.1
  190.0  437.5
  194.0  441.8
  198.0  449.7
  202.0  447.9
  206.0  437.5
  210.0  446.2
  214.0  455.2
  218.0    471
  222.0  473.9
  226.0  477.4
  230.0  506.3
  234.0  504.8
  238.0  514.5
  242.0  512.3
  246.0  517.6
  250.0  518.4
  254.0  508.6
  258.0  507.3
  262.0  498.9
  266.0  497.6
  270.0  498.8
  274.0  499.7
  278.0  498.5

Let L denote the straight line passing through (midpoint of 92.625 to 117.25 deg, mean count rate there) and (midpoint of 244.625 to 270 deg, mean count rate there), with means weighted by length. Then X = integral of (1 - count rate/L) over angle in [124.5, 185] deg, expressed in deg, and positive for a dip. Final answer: 4.0 deg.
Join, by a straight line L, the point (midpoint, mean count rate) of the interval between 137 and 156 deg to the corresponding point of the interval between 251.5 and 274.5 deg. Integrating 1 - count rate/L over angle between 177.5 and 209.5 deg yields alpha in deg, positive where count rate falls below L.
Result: 1.44 deg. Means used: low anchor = 443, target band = 446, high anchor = 502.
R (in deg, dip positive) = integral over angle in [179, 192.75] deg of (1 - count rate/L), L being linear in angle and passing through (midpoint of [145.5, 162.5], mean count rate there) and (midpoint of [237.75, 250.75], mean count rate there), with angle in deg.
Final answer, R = 0.8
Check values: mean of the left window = 451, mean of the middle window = 448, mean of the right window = 516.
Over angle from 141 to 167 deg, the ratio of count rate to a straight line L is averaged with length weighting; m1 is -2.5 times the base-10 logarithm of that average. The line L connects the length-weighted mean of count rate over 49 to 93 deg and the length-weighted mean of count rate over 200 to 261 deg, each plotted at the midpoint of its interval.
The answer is 0.08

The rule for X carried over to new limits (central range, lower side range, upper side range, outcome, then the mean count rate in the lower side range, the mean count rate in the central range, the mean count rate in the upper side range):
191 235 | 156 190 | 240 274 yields 1.3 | 451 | 463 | 507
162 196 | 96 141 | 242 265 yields 3.1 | 477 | 447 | 510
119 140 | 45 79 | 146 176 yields -1.0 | 472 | 479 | 449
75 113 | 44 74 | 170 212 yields -2.3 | 469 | 491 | 446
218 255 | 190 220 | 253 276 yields -1.9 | 449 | 502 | 502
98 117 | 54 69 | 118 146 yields -0.2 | 476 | 476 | 470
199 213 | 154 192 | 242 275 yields 0.8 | 450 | 445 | 506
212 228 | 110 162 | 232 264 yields 0.9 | 464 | 469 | 510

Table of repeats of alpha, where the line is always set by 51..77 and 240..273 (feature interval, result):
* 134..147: 1.1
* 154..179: 2.1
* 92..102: -0.2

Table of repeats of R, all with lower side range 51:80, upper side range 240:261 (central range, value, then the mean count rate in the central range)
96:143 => 1.1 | 475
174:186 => 1.1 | 452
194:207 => 1.5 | 445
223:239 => 0.3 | 498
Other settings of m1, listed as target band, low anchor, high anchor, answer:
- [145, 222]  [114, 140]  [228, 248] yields 0.102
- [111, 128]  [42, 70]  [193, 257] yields -0.016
